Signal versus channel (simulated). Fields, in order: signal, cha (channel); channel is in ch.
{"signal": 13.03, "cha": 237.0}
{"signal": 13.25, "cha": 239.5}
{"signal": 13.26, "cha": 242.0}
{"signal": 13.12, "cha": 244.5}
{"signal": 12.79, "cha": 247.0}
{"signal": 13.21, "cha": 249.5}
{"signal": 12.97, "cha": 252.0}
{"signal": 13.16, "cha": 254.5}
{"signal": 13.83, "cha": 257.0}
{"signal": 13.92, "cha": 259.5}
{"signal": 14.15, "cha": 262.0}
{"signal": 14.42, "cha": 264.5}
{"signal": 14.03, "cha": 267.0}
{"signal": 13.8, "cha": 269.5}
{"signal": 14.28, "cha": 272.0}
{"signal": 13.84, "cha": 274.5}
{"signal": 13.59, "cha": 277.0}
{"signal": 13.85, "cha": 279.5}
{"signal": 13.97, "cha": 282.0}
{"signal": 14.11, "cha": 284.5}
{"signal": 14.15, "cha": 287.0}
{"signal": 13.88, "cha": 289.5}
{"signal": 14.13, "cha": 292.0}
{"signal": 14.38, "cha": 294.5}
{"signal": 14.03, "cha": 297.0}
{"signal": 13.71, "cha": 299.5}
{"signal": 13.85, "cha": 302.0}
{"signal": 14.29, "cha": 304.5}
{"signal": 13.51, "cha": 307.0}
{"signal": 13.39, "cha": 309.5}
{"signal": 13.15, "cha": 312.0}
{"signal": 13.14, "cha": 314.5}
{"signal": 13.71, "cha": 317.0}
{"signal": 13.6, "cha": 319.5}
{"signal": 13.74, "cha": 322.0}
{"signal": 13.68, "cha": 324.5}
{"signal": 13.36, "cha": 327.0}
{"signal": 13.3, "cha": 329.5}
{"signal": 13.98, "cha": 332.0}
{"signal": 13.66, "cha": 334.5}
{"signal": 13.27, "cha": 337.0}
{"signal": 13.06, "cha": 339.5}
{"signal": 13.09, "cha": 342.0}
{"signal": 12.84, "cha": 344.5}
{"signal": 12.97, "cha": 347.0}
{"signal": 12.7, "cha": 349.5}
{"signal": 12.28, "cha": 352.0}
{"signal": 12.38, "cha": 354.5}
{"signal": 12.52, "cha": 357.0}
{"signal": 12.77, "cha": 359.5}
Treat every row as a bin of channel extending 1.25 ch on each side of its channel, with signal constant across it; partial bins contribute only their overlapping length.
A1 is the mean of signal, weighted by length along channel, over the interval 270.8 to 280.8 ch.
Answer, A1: 13.9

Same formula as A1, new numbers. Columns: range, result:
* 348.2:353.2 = 12.5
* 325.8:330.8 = 13.3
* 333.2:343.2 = 13.3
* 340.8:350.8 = 12.9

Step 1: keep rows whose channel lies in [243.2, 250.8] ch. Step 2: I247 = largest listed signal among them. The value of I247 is 13.21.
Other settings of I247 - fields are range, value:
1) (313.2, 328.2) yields 13.74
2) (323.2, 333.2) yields 13.98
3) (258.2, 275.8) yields 14.42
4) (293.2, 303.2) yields 14.38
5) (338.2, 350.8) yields 13.09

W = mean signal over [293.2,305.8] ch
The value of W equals 14.1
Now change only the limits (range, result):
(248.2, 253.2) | 13.1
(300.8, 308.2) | 13.9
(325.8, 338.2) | 13.5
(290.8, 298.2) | 14.2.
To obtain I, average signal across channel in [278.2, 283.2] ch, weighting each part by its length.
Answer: 13.9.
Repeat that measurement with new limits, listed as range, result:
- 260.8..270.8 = 14.1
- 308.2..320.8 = 13.4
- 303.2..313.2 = 13.6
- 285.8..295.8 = 14.1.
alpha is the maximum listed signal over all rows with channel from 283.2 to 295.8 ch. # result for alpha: 14.38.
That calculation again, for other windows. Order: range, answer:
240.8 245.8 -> 13.26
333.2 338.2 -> 13.66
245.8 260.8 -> 13.92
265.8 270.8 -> 14.03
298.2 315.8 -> 14.29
